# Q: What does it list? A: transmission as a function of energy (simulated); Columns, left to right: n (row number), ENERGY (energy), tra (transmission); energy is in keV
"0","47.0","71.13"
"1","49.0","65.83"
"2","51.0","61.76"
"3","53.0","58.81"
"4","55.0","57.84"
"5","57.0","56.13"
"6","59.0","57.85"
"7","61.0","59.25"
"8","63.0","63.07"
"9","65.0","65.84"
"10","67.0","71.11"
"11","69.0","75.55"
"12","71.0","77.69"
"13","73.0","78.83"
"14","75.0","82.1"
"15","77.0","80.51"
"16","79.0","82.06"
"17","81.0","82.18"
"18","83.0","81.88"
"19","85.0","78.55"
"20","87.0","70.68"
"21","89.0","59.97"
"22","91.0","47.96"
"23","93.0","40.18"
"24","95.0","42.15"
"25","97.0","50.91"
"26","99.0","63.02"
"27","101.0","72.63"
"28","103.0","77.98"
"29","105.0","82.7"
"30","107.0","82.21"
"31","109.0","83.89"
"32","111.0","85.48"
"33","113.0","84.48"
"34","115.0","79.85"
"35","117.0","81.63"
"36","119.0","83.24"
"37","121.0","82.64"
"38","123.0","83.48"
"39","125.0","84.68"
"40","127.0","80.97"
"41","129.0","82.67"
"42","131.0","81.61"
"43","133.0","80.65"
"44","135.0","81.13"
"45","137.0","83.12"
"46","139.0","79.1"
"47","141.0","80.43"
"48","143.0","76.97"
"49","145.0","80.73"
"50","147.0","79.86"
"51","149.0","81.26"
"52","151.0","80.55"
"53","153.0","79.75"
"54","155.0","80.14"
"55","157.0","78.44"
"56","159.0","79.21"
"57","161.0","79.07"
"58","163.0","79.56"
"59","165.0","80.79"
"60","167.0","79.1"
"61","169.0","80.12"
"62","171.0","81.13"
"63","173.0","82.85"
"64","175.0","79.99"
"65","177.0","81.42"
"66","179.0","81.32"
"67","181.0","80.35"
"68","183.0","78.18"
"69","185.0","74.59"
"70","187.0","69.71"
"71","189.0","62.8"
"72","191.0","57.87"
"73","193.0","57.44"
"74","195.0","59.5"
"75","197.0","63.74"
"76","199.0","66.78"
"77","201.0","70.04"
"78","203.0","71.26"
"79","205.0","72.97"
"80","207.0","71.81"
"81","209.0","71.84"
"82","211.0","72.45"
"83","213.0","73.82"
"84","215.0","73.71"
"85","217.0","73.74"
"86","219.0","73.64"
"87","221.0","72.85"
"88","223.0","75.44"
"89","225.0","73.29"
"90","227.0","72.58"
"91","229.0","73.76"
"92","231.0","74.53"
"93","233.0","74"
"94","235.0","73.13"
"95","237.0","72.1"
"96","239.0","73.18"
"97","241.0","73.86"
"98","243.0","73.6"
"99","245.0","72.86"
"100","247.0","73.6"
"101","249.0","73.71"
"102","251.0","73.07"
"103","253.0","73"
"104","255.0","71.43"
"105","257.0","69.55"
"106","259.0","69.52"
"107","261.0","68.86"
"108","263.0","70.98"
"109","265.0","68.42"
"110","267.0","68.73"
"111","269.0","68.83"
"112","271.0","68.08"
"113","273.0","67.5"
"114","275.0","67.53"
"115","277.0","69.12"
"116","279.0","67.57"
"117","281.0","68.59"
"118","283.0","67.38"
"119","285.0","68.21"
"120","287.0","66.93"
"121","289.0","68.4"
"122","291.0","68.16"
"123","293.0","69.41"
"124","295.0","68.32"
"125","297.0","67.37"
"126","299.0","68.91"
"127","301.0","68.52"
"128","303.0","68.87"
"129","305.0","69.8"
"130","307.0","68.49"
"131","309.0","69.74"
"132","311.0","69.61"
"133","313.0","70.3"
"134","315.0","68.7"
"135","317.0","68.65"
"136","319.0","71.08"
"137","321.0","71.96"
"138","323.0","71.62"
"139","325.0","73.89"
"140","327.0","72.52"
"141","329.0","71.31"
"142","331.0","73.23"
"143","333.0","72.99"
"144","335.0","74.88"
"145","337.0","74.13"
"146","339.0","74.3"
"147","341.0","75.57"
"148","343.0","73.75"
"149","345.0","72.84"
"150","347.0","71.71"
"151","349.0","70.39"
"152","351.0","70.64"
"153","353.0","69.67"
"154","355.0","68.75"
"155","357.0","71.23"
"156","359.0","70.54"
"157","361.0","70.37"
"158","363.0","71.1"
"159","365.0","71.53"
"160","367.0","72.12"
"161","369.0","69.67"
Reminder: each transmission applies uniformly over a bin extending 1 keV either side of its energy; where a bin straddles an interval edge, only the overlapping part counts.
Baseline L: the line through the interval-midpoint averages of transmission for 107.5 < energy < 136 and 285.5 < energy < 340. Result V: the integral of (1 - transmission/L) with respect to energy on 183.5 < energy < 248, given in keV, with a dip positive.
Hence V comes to 4.8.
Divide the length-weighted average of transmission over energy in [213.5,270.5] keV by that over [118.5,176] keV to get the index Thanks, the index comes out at 0.90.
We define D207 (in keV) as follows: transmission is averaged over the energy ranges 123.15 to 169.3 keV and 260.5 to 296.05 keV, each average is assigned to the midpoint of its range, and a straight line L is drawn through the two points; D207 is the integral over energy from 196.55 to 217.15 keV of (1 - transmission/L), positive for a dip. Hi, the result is 1.02 keV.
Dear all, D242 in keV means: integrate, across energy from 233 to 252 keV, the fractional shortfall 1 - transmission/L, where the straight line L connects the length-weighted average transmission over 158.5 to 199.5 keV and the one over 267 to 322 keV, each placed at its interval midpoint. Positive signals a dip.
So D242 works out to -0.57 keV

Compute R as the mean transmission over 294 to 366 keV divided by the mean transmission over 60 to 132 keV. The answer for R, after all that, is 1.0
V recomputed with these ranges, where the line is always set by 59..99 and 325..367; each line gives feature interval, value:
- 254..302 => 1.6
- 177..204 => 0.1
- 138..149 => -1.8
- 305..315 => 0.3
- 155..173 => -2.8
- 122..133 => -2.3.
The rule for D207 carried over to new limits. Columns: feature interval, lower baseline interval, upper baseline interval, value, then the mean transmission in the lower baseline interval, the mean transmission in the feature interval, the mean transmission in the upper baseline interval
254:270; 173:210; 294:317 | 0.04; 71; 69.5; 69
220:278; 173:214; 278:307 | -1.69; 71.2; 71.6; 68.3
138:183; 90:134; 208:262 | -3.85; 74.3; 80.1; 72.9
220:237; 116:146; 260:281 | -0.27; 81.5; 73.6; 68.6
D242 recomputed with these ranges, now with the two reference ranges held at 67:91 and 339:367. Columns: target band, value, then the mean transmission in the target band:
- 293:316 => 1.0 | 69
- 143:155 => -0.9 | 80.1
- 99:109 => -0.3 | 77.8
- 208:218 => 0.1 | 73.1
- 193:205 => 1.3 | 66.1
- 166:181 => -1.3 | 80.8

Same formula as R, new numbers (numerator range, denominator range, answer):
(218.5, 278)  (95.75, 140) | 0.90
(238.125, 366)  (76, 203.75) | 0.94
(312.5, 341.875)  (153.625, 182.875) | 0.90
